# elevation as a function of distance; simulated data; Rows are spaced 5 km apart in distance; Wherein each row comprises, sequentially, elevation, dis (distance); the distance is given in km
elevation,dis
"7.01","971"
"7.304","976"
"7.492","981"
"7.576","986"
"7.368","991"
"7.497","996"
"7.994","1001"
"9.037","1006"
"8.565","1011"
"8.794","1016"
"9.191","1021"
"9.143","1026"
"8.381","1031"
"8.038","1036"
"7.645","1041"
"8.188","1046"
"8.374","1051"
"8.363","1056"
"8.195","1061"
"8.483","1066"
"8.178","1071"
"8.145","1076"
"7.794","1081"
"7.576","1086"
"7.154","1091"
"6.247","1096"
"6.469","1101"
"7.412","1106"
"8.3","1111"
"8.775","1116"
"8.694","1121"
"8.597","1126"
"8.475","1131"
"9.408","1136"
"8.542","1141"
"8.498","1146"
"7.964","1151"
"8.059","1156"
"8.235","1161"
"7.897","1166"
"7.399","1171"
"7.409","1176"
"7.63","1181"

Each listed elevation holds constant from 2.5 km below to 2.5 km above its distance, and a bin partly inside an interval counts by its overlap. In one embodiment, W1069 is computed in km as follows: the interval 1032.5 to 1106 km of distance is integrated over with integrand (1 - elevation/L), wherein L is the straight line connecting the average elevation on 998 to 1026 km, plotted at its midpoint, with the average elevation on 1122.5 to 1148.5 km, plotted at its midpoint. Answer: 8.0 km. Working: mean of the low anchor 8.73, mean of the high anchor 8.7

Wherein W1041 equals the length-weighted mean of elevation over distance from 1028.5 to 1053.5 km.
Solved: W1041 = 8.13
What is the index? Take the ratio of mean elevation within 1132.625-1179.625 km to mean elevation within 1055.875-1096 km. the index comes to 1.04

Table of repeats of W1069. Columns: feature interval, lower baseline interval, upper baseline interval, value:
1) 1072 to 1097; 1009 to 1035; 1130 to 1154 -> 3.4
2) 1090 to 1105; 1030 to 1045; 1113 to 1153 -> 3.1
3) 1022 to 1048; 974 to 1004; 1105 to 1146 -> -1.4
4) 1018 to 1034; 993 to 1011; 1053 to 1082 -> -1.3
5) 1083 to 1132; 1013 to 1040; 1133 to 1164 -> 4.4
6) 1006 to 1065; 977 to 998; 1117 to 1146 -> -4.4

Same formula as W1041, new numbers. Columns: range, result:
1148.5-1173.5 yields 7.91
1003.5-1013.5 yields 8.8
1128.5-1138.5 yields 8.94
